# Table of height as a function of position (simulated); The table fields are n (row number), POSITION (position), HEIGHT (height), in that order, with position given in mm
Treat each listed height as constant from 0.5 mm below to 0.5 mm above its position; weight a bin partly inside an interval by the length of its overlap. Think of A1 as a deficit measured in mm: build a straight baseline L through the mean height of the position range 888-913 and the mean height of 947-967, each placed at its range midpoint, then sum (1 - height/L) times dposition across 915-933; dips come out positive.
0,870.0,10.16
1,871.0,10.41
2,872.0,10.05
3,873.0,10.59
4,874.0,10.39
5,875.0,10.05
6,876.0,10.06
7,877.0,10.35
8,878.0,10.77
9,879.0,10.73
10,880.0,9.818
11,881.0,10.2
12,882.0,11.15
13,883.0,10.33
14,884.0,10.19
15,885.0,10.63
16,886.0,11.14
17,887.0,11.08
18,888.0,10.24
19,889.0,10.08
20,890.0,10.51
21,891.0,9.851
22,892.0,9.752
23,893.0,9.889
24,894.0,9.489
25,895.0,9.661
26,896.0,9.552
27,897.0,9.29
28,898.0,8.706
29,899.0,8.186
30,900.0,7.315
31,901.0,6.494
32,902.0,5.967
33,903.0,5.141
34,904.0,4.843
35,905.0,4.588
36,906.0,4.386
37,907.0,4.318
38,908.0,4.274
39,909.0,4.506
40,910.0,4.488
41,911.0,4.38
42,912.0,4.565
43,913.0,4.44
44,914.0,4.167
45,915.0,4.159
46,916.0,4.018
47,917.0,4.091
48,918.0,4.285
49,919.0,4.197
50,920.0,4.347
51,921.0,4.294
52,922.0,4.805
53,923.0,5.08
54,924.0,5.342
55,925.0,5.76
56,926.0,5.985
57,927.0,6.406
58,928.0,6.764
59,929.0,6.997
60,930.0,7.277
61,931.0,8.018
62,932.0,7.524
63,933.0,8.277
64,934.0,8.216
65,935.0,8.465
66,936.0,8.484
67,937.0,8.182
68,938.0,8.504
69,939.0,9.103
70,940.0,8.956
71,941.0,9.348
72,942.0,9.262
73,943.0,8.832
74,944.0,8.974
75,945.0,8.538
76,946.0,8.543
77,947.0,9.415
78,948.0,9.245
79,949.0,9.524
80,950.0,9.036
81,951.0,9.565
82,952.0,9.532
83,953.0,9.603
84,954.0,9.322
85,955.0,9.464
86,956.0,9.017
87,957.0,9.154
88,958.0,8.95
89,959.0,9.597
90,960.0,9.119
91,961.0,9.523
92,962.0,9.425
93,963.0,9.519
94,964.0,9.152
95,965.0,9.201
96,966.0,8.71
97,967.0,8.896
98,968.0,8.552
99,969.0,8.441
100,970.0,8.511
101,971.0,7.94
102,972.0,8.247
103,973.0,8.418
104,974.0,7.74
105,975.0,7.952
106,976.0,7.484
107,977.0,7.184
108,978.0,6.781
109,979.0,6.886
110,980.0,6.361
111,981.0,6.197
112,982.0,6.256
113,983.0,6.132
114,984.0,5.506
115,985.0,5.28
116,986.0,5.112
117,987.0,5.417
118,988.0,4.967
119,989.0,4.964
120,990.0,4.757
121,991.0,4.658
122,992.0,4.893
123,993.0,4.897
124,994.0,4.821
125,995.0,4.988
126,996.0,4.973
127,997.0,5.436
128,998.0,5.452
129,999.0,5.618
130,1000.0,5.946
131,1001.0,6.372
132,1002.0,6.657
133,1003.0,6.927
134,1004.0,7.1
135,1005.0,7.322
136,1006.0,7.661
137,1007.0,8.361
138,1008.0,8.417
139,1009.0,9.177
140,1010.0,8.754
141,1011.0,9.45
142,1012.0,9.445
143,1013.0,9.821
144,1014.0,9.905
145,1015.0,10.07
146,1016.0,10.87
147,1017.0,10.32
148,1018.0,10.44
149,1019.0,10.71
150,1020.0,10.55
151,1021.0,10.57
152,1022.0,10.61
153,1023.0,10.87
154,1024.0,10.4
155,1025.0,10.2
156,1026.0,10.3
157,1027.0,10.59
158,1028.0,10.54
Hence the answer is 5.4 mm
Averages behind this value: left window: 7.1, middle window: 5.63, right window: 9.29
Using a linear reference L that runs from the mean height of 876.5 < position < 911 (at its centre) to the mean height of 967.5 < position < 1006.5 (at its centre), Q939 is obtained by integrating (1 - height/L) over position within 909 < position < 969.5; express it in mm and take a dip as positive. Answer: -2.0 mm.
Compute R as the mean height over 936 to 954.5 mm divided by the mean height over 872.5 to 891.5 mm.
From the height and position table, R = 0.87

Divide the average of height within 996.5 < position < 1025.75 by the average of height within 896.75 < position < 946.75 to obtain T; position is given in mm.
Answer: 1.4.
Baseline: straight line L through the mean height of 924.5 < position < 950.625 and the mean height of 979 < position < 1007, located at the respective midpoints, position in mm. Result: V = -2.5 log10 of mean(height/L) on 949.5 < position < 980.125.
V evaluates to -0.22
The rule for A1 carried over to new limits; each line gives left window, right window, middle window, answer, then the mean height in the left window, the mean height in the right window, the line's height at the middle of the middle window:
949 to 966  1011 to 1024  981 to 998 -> 8.0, 9.31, 10.3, 9.85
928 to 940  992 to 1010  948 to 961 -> -3.0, 8.08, 6.5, 7.59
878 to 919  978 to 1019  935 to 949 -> -3.1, 7.52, 6.96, 7.28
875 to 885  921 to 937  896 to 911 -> 4.8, 10.4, 6.85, 8.7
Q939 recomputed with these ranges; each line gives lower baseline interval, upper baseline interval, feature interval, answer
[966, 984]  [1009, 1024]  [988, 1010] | 7.0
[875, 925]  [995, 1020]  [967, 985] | 1.3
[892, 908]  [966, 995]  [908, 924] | 6.0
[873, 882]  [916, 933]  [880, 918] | 4.6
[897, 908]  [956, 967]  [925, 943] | -0.4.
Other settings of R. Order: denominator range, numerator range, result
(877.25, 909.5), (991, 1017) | 0.86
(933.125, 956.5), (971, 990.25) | 0.72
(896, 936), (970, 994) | 1.08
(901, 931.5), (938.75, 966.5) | 1.81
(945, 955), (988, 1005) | 0.60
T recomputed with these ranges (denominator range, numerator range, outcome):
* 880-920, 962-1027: 1.06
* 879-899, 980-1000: 0.53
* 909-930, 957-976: 1.76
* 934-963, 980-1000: 0.59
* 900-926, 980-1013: 1.34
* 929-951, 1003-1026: 1.11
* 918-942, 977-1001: 0.80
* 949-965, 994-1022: 0.88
